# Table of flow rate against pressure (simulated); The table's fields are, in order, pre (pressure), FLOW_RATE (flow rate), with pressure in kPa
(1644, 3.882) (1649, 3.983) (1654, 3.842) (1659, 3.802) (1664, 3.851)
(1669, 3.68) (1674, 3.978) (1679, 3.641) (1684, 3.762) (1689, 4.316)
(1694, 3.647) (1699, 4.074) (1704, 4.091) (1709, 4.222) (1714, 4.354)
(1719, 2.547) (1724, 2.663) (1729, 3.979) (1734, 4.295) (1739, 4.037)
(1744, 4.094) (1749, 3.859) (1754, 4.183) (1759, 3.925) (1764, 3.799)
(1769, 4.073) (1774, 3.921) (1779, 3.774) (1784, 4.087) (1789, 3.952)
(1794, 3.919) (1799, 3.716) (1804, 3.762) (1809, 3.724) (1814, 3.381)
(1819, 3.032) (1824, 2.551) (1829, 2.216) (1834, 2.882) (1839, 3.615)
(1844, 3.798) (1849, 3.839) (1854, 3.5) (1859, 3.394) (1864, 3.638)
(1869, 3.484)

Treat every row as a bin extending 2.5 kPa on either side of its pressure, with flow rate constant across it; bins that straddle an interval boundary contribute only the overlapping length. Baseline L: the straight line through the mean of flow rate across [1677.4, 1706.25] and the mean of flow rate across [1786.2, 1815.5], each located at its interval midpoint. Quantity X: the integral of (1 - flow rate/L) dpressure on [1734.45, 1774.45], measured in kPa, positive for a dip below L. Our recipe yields -1.82 kPa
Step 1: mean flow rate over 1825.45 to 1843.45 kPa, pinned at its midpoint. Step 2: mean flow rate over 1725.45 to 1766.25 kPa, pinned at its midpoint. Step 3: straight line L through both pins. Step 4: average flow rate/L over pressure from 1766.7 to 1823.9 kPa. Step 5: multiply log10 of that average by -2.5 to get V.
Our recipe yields -0.08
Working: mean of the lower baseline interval 3.99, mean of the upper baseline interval 2.98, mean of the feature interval 3.71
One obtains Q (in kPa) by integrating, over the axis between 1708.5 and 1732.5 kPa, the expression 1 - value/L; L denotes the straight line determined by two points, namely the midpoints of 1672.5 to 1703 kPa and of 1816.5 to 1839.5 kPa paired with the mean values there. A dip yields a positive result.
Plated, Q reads 0.8 kPa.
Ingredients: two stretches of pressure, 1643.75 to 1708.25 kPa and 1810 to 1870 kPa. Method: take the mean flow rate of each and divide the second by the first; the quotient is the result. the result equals 0.84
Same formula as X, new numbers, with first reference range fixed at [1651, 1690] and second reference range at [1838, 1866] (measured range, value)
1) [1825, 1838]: 3.5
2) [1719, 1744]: 0.7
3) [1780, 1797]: -1.2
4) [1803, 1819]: 0.7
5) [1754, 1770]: -1.0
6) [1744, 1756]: -0.9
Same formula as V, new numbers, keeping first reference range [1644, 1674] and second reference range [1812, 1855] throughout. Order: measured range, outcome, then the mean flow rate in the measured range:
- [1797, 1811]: -0.13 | 3.73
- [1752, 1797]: -0.16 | 3.95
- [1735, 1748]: -0.15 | 4.07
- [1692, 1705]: -0.07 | 3.93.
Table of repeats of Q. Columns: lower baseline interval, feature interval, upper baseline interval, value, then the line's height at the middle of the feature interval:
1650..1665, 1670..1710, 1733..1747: 0.1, 3.95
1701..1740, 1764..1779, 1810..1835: -2.8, 3.32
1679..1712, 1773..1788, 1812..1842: -2.8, 3.32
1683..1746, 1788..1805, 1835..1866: -0.6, 3.7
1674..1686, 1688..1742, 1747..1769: 0.3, 3.85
